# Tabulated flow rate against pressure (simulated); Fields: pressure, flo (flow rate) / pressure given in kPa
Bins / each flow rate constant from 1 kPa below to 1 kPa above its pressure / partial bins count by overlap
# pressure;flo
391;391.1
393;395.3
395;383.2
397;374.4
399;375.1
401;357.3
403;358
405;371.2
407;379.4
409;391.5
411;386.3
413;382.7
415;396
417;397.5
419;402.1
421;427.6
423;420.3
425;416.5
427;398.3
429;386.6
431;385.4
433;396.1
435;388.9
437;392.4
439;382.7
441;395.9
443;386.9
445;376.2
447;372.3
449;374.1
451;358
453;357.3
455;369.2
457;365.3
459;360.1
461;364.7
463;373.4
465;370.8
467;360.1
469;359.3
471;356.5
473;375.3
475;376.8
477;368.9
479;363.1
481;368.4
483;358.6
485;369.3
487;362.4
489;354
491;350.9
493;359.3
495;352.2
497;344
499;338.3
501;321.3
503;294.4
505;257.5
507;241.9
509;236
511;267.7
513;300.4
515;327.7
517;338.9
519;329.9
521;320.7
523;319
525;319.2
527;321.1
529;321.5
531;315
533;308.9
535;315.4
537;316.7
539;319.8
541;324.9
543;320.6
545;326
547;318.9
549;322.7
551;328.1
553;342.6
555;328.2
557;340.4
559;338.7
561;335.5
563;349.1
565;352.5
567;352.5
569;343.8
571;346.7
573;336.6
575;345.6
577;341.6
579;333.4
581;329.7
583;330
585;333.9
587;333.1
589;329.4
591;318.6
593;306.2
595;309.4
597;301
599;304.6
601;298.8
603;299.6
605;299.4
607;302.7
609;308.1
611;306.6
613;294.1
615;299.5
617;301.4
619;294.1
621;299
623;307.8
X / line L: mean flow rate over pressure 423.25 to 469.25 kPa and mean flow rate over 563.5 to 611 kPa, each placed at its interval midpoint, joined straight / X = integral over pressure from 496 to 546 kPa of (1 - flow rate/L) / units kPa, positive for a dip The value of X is 5.7 kPa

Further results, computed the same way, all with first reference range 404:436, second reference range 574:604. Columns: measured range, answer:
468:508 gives 2.4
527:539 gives 1.0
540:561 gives 0.5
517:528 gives 0.8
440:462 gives 0.6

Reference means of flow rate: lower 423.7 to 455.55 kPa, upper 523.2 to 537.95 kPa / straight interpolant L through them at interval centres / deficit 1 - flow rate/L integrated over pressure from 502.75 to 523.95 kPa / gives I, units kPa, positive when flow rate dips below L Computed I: 2.27 kPa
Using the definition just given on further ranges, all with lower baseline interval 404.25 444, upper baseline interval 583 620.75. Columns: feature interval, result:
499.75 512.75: 3.0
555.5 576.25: -1.2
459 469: 0.2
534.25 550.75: 0.8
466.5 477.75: 0.1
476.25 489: 0.1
